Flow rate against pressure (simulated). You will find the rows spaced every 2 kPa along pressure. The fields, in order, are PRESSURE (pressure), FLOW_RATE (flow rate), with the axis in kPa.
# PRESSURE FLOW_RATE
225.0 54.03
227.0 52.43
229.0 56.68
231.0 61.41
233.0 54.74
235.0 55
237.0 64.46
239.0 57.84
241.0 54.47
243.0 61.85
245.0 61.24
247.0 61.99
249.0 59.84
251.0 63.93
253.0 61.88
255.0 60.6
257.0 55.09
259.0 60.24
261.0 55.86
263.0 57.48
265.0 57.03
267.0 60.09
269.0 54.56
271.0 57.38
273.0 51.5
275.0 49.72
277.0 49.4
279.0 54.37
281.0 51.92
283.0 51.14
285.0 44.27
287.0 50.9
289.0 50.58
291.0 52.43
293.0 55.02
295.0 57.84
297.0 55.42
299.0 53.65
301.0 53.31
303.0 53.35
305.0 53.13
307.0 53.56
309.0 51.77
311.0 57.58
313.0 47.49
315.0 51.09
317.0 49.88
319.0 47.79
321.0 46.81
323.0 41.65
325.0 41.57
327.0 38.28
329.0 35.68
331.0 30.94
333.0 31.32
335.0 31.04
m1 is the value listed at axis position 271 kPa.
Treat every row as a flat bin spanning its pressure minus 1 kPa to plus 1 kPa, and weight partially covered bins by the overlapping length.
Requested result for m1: 57.38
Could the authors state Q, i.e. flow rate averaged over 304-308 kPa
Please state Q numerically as 53.3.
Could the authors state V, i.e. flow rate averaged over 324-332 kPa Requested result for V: 36.6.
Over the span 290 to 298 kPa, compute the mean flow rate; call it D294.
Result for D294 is 55.2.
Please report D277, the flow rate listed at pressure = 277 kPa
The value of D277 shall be 49.4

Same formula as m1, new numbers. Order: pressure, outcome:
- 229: 56.68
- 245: 61.24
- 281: 51.92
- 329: 35.68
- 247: 61.99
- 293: 55.02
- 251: 63.93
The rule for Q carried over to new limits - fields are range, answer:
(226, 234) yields 56.3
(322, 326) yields 41.6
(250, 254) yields 62.9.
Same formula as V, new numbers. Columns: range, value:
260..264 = 56.7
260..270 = 57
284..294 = 50.6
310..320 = 50.8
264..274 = 56.1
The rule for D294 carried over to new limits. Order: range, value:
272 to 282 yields 51.4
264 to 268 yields 58.6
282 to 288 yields 48.8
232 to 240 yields 58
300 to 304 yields 53.3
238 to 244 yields 58.1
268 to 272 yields 56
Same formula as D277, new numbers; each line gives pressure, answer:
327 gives 38.28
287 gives 50.9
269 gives 54.56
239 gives 57.84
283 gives 51.14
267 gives 60.09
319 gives 47.79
